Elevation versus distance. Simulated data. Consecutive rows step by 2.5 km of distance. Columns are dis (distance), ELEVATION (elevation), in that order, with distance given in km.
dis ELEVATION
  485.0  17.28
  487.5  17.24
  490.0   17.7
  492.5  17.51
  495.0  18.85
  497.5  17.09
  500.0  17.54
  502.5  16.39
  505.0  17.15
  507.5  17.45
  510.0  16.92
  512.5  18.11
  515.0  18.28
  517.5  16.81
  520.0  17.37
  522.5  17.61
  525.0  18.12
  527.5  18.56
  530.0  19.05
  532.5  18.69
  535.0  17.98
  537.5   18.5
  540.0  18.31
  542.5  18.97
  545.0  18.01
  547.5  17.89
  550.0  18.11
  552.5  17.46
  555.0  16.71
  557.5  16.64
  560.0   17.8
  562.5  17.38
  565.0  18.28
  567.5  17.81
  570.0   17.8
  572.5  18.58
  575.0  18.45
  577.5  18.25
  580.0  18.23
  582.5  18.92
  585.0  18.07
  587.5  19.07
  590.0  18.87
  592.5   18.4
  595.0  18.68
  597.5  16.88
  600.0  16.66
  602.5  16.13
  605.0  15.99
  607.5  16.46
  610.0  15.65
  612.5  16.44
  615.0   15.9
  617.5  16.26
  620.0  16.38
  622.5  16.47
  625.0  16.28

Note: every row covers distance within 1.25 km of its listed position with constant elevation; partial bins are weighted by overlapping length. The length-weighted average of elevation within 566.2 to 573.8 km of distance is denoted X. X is 18.1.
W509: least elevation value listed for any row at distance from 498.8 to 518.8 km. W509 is 16.39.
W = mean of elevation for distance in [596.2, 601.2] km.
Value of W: 16.8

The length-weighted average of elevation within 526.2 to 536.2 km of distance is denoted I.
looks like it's 18.6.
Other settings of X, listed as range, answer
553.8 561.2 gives 17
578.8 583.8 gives 18.6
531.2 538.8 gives 18.4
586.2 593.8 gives 18.8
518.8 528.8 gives 17.9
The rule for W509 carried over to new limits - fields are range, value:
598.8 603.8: 16.13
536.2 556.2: 16.71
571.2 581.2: 18.23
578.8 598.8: 16.88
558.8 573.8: 17.38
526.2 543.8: 17.98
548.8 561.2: 16.64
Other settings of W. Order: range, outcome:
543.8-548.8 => 18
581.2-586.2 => 18.5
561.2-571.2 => 17.8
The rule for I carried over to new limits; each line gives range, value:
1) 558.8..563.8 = 17.6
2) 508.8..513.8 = 17.5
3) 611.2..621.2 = 16.2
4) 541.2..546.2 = 18.5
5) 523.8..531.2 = 18.6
